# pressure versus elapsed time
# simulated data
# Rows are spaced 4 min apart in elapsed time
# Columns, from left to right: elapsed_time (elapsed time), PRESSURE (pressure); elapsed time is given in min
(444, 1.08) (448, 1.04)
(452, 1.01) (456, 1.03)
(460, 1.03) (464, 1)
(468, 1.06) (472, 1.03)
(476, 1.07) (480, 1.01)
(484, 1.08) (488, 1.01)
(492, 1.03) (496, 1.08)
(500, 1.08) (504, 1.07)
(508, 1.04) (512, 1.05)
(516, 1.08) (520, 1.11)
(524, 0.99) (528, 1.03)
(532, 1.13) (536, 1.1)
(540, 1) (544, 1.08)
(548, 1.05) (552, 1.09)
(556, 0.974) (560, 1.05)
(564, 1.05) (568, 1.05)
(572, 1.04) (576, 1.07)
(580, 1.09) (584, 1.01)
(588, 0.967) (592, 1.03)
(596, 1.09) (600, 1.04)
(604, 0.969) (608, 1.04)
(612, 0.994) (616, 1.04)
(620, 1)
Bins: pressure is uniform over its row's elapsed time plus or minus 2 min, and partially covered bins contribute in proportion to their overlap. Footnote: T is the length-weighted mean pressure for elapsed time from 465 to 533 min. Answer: 1.05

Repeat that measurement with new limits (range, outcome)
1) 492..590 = 1.05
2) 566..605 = 1.04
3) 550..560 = 1.04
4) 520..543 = 1.06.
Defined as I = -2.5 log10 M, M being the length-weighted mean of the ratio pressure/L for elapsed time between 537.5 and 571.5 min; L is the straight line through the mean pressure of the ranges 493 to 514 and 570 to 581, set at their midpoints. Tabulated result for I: 0.02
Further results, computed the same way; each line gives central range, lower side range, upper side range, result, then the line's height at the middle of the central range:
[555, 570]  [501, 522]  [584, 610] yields 0.01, 1.04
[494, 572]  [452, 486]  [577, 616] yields -0.03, 1.03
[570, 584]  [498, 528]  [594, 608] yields -0.02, 1.04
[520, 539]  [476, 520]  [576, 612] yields -0.02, 1.05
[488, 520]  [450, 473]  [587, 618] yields -0.04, 1.03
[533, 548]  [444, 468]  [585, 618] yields -0.04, 1.02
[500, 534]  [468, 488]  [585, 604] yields -0.03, 1.04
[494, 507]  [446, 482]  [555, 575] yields -0.04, 1.03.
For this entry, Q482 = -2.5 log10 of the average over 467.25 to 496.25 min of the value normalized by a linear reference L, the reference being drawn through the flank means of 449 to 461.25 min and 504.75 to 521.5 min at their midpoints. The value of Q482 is 0.00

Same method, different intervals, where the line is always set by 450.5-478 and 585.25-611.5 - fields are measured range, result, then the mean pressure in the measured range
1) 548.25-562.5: -0.02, 1.04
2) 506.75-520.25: -0.04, 1.07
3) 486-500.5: -0.02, 1.05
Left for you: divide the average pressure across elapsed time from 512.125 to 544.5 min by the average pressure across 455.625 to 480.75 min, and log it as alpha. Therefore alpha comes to 1.0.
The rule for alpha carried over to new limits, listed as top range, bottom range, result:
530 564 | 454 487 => 1.02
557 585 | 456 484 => 1.01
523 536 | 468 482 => 1.02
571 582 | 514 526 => 1.01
